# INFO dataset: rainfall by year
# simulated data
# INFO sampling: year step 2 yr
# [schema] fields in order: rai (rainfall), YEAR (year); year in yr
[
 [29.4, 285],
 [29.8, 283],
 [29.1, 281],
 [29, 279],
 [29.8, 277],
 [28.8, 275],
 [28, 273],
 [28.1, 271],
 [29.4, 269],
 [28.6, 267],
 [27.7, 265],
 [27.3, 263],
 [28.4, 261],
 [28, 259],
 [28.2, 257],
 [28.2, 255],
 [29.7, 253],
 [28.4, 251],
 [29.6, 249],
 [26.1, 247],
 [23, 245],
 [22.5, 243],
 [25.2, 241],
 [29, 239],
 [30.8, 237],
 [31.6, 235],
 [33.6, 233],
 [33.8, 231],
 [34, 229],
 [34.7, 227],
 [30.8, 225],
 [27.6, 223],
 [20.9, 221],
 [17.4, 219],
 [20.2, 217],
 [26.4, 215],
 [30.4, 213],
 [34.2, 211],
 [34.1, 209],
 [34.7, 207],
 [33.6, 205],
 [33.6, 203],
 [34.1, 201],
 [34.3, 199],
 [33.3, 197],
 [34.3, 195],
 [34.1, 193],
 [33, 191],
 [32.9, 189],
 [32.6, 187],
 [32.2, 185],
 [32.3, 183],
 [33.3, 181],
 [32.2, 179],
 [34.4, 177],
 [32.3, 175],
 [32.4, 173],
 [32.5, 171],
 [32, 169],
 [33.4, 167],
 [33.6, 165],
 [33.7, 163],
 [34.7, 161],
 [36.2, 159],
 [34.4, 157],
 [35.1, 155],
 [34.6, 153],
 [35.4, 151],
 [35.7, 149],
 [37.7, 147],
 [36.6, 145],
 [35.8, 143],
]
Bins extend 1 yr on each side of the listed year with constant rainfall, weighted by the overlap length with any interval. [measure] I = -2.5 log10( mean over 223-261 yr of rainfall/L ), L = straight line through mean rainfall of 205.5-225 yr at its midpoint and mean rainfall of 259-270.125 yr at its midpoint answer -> -0.05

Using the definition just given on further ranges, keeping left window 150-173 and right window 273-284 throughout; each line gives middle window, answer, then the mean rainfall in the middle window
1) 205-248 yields 0.10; 28.7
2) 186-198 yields -0.02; 33.4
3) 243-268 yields 0.10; 27.6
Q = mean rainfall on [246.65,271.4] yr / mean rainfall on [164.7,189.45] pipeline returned 0.87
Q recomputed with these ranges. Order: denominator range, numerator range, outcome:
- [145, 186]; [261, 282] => 0.84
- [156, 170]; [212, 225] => 0.72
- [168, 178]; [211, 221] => 0.75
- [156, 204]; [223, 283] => 0.87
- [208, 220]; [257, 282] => 1.05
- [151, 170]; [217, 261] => 0.82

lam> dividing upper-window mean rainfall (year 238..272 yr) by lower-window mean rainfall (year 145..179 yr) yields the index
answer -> 0.80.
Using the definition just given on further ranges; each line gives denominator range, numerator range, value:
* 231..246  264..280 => 1.01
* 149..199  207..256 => 0.85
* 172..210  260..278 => 0.85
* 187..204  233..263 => 0.83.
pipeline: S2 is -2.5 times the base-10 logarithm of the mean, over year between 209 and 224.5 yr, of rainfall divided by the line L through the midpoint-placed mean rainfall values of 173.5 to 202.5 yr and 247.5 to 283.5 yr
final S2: 0.21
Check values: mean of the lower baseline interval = 33.2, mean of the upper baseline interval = 28.6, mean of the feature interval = 26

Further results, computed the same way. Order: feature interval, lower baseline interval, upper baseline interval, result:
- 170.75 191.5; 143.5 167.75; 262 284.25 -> 0.032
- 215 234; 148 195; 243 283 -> 0.087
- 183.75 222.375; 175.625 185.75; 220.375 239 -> 0.042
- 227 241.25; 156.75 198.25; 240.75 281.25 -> -0.075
